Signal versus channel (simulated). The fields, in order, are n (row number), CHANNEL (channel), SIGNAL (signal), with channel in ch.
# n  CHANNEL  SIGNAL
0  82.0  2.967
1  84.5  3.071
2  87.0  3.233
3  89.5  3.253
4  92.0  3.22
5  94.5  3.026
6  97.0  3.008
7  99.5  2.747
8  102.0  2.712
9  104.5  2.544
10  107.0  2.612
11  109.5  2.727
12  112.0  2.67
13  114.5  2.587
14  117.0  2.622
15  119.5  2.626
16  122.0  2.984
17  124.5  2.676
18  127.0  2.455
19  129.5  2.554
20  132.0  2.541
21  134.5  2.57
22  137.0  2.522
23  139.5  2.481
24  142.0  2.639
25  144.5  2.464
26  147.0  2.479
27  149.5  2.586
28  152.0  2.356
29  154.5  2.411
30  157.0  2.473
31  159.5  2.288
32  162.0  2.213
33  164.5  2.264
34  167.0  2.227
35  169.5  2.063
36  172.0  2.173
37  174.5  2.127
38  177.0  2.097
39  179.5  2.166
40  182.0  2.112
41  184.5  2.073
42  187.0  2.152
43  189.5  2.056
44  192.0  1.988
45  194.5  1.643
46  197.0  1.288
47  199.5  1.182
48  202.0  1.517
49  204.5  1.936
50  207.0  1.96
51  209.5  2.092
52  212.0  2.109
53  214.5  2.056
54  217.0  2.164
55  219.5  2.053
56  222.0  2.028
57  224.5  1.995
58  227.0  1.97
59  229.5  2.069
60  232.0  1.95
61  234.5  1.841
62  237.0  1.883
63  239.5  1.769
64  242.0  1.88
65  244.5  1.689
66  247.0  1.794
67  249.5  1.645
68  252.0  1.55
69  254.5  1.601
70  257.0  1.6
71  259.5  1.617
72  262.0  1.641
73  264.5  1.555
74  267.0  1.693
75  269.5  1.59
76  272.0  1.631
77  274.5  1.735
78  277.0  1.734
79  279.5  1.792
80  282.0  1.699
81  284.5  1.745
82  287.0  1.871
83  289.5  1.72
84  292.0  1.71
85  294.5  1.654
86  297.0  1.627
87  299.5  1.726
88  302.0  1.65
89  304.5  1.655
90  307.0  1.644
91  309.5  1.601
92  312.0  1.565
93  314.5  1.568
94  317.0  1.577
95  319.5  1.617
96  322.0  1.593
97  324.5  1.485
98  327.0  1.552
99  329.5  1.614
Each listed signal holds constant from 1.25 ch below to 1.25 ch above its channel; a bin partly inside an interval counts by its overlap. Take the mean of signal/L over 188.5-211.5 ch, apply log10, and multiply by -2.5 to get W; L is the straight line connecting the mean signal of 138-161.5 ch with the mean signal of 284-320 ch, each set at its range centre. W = 0.25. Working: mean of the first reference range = 2.46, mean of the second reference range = 1.66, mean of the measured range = 1.75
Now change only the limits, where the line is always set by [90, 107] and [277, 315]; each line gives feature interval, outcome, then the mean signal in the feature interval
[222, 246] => 0.09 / 1.9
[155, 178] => 0.11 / 2.22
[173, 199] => 0.20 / 1.95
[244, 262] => 0.18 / 1.64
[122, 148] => 0.04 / 2.56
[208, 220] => 0.04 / 2.09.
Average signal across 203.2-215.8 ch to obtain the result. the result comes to 2.03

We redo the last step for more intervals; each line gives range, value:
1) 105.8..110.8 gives 2.67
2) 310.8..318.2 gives 1.57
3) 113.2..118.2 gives 2.6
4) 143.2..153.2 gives 2.47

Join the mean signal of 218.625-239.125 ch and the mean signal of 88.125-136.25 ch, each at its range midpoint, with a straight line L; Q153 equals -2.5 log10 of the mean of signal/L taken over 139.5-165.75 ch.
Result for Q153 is 0.02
